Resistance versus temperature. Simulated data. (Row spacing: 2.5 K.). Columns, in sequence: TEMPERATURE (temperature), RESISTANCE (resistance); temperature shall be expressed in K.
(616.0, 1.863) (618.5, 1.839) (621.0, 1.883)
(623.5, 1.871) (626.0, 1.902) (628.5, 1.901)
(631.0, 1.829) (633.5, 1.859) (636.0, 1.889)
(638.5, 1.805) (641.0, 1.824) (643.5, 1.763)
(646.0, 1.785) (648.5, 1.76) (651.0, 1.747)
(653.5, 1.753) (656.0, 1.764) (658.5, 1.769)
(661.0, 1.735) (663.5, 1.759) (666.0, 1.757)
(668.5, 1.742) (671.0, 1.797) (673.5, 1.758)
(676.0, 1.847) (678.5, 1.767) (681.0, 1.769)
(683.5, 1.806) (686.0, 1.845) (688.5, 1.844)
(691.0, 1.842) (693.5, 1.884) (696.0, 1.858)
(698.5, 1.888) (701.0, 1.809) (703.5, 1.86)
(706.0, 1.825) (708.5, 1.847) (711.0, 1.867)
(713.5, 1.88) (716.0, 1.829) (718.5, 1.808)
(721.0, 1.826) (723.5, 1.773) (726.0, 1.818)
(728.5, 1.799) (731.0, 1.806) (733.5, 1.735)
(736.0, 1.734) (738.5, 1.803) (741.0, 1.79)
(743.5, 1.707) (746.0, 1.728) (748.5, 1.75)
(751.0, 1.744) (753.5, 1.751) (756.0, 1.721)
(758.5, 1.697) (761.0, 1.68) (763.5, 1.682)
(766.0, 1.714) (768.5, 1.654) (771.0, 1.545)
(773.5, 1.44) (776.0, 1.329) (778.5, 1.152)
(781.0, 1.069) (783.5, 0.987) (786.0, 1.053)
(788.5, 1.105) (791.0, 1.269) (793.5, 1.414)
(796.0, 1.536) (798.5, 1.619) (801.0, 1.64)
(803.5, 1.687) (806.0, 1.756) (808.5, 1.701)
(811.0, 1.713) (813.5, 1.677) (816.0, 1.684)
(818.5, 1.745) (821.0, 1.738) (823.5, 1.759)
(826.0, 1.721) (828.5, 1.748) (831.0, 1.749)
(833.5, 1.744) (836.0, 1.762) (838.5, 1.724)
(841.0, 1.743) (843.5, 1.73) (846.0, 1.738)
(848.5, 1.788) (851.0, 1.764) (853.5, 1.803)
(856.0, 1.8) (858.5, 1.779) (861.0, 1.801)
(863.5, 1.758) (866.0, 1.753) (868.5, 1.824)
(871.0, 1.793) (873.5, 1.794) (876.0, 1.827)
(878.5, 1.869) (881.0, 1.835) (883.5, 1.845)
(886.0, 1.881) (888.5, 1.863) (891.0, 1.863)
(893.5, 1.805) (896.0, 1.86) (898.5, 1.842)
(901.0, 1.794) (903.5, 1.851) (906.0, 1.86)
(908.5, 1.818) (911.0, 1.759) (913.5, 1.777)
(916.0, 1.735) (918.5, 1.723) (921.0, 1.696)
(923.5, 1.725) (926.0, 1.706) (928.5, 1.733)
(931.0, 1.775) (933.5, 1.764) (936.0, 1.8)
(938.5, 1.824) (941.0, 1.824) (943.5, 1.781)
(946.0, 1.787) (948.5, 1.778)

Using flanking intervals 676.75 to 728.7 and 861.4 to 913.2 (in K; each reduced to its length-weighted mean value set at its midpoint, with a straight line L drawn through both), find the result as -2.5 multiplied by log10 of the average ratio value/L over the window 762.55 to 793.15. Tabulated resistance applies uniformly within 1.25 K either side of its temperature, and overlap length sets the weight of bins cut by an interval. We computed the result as 0.34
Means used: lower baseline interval 1.83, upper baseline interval 1.82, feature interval 1.33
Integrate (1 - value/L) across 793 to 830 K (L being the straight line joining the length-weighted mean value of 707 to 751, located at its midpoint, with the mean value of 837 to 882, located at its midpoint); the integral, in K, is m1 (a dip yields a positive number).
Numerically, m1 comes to 2.2 K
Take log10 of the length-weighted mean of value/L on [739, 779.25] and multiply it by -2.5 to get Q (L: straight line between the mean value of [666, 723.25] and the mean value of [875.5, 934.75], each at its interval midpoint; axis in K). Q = 0.11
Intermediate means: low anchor 1.82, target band 1.64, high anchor 1.8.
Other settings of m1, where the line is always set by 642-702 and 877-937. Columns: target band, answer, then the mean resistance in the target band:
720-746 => 0.3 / 1.78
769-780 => 2.6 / 1.38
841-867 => 0.4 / 1.77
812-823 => 0.5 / 1.71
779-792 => 5.1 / 1.1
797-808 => 0.8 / 1.67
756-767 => 0.6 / 1.7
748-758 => 0.3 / 1.74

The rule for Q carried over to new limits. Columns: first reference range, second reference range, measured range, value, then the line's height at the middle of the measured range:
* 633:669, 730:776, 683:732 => -0.063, 1.73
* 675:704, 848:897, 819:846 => 0.047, 1.82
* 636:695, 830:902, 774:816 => 0.249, 1.8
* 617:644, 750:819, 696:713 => -0.096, 1.7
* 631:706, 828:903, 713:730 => -0.009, 1.8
